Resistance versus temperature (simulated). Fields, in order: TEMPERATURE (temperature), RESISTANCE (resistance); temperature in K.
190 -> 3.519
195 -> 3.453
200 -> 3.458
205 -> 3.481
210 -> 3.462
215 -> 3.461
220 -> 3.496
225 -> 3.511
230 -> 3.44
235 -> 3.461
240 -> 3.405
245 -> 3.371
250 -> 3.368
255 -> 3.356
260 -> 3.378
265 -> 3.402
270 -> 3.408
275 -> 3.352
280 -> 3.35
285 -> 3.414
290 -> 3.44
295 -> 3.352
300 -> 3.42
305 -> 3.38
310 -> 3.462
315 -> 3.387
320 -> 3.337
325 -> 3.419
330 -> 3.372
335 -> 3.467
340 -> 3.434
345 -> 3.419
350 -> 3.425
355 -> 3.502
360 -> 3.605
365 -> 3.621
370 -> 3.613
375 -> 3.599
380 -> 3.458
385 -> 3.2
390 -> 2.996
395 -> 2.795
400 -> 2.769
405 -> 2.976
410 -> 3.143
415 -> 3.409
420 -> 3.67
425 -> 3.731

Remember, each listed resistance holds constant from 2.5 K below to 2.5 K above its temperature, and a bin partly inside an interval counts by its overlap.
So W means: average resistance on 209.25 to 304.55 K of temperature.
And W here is 3.41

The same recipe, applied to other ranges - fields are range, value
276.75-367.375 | 3.43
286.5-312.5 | 3.41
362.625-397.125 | 3.33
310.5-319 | 3.4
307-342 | 3.41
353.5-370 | 3.59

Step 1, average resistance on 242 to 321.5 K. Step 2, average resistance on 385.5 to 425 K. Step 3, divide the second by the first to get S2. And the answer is 0.9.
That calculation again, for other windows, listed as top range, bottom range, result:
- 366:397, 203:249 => 0.96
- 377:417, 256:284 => 0.92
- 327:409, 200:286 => 0.97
